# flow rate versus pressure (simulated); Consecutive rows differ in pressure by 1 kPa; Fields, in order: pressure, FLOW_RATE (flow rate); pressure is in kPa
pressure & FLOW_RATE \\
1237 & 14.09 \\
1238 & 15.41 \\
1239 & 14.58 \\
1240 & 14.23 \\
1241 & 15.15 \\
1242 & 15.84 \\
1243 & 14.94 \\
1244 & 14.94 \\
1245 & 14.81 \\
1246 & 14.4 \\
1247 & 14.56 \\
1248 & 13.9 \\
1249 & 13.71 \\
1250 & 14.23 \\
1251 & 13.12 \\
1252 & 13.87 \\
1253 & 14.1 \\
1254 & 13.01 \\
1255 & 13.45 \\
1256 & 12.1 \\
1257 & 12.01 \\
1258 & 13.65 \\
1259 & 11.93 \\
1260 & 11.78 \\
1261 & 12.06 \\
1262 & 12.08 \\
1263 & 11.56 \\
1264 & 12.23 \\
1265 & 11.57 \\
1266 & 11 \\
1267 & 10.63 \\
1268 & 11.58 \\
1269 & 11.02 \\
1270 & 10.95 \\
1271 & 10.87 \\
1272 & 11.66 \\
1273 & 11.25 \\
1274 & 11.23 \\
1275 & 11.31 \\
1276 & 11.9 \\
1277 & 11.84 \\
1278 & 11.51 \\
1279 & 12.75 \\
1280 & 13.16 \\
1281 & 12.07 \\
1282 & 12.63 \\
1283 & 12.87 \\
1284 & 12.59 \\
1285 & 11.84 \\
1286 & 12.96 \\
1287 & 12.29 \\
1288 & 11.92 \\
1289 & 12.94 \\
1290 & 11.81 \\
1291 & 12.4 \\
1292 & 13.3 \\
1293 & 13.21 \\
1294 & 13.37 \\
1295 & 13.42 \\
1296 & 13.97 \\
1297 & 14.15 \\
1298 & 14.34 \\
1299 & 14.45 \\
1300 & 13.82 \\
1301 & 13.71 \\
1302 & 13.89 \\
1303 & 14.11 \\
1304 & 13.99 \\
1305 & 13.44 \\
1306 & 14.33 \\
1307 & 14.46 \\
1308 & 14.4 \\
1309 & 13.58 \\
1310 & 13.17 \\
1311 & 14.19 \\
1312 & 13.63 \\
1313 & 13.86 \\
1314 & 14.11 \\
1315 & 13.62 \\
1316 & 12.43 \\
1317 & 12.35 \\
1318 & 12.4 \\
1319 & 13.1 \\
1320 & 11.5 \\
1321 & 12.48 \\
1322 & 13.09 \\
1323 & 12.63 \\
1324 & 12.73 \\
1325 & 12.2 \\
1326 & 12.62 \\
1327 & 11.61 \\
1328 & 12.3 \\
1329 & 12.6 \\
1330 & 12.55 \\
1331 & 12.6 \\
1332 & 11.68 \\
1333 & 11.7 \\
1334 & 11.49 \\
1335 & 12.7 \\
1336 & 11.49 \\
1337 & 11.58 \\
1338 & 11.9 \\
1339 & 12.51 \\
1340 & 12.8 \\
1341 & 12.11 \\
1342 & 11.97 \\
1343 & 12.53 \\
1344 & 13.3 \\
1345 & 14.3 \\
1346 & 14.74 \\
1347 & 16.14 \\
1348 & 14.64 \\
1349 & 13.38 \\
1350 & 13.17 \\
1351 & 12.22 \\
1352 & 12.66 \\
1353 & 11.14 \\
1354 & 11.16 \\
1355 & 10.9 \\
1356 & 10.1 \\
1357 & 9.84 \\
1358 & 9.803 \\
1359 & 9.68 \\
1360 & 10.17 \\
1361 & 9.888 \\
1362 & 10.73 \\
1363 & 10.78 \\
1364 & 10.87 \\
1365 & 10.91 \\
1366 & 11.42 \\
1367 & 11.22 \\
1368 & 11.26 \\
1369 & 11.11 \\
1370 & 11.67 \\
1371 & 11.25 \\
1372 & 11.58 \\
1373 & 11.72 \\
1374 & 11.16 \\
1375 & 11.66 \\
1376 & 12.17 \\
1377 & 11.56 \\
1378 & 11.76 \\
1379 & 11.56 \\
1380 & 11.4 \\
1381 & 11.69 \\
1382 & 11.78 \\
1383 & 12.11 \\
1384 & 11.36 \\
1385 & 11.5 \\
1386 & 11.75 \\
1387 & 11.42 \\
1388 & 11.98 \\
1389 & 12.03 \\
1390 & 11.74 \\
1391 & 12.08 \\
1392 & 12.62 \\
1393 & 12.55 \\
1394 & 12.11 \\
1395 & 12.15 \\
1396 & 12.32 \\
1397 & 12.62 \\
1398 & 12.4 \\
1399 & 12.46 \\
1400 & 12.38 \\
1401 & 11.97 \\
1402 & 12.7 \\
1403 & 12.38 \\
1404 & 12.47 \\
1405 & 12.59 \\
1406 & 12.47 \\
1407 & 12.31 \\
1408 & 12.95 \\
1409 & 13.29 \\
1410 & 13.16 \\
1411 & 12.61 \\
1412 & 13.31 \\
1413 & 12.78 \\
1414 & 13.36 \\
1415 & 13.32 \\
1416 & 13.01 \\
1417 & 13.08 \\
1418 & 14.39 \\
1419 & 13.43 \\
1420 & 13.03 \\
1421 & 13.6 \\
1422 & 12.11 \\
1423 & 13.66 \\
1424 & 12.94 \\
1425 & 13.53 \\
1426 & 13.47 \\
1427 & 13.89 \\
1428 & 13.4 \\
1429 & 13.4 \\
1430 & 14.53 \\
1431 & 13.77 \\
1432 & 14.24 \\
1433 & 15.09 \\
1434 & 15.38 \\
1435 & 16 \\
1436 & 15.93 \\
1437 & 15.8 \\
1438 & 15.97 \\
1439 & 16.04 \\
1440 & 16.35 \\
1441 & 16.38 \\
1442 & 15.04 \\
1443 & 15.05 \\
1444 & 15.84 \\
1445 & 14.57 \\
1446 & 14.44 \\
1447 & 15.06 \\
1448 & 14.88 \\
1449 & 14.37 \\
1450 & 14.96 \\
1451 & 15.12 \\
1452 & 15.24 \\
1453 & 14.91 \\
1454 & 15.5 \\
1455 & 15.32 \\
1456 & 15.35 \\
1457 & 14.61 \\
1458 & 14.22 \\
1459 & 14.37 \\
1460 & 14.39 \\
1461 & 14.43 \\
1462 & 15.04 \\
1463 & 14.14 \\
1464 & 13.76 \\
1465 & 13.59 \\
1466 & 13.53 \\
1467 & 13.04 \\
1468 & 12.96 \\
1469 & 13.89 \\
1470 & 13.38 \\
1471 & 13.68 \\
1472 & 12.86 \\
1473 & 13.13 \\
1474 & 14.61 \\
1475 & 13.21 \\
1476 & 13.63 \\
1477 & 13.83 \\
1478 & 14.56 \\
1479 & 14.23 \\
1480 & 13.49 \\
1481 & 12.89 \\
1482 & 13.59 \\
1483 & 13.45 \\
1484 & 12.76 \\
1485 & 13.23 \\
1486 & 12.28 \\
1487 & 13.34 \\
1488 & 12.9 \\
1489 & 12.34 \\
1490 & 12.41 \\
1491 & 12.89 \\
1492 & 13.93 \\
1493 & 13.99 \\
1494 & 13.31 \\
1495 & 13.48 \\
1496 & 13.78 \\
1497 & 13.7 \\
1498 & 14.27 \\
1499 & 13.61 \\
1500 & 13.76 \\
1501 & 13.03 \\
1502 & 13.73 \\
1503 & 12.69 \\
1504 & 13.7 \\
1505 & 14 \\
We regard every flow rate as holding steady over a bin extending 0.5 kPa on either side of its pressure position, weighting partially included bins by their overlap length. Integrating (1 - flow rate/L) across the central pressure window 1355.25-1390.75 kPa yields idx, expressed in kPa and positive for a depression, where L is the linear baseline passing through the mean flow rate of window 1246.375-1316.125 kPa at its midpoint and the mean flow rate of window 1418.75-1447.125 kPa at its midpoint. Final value 6.81 kPa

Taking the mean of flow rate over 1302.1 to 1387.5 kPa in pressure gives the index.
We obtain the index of 12.2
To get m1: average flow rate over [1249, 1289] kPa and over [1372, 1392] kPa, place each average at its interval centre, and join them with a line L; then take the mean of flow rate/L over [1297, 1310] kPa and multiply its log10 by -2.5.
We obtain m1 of -0.16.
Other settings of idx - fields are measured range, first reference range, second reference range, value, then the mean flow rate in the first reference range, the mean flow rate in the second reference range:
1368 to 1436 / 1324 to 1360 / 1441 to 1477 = 3.4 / 12.2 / 14.4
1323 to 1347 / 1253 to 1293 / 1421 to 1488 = 0.6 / 12.1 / 14.3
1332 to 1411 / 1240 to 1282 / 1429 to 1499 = 9.1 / 12.7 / 14.2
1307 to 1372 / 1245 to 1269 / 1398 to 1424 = 2.9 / 12.7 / 12.9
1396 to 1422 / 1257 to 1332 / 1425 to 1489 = 1.8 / 12.7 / 14.3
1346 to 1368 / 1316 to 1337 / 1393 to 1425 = 1.7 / 12.3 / 12.8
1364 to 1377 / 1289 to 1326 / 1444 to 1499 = 2.1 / 13.4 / 13.9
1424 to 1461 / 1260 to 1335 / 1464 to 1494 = -4.6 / 12.6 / 13.4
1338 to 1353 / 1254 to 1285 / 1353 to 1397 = -2.2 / 11.9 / 11.4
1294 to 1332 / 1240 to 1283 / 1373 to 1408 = -2.5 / 12.7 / 12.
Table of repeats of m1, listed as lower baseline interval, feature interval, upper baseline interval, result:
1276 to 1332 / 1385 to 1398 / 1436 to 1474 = 0.16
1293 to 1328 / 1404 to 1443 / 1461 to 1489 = -0.04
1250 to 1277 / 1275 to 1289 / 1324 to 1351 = -0.01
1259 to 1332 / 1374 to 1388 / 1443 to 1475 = 0.16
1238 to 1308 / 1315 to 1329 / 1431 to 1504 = 0.07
